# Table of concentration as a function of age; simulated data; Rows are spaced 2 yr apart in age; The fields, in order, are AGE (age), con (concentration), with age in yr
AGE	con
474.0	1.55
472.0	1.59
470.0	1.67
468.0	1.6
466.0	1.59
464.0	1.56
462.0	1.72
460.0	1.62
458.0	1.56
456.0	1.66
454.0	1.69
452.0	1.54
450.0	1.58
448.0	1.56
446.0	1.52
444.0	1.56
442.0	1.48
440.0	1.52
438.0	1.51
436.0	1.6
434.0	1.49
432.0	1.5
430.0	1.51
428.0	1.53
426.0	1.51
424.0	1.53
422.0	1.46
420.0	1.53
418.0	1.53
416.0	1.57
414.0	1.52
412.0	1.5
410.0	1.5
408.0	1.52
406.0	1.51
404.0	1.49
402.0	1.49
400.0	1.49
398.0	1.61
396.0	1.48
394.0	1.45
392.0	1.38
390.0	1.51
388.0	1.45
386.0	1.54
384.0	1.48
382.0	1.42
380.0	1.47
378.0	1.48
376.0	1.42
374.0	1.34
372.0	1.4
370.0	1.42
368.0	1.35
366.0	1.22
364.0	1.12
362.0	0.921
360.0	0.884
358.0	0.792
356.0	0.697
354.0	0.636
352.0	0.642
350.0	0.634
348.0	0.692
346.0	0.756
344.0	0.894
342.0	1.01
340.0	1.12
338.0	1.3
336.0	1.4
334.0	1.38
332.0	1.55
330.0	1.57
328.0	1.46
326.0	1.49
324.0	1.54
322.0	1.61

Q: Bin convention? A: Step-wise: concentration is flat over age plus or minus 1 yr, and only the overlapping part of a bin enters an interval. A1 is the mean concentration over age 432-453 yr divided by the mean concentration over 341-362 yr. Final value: 2.0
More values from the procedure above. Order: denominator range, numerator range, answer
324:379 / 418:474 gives 1.37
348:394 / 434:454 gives 1.30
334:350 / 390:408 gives 1.46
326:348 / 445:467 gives 1.30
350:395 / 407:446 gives 1.25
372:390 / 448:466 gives 1.11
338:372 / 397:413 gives 1.59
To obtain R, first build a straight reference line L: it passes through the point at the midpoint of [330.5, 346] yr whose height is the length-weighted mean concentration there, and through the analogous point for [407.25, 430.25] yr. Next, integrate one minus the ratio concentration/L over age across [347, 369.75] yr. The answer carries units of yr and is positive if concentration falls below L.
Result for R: 7.2 yr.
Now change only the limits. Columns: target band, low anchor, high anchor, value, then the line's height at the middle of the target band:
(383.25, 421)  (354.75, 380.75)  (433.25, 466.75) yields -4.38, 1.35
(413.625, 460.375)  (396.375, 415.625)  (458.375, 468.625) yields 0.74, 1.57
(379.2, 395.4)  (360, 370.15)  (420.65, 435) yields -2.32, 1.28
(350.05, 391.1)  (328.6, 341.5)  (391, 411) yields 7.00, 1.44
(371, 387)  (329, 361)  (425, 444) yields -3.32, 1.2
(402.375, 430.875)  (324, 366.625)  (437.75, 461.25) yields -2.12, 1.41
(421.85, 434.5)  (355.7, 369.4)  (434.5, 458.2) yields -0.54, 1.45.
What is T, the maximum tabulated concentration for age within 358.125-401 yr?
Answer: 1.61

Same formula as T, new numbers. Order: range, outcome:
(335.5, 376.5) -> 1.42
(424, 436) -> 1.6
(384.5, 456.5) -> 1.69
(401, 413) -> 1.52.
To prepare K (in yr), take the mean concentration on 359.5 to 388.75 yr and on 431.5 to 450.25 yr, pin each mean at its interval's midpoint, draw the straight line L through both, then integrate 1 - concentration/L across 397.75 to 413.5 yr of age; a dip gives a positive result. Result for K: -0.9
